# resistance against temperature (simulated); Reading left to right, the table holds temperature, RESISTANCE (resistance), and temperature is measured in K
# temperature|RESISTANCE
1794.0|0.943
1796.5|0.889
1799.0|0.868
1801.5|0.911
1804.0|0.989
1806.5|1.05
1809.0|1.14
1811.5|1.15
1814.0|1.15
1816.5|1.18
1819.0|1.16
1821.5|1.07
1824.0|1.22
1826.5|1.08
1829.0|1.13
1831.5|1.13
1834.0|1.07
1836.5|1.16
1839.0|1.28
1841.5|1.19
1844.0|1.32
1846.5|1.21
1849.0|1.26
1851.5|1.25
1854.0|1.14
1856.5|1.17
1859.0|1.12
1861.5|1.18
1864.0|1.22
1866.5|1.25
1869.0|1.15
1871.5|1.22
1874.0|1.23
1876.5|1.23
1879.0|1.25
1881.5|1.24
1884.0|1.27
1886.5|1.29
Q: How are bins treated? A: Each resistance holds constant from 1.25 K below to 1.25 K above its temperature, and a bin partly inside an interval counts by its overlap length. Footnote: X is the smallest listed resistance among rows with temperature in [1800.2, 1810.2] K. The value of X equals 0.911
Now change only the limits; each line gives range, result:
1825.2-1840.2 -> 1.07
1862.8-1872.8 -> 1.15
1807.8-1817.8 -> 1.14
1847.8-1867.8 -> 1.12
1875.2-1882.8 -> 1.23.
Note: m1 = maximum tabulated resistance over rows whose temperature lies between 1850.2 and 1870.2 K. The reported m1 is 1.25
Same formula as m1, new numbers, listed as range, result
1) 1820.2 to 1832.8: 1.22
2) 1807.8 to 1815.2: 1.15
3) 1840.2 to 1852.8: 1.32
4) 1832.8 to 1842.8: 1.28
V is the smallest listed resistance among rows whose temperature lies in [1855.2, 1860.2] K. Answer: 1.12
